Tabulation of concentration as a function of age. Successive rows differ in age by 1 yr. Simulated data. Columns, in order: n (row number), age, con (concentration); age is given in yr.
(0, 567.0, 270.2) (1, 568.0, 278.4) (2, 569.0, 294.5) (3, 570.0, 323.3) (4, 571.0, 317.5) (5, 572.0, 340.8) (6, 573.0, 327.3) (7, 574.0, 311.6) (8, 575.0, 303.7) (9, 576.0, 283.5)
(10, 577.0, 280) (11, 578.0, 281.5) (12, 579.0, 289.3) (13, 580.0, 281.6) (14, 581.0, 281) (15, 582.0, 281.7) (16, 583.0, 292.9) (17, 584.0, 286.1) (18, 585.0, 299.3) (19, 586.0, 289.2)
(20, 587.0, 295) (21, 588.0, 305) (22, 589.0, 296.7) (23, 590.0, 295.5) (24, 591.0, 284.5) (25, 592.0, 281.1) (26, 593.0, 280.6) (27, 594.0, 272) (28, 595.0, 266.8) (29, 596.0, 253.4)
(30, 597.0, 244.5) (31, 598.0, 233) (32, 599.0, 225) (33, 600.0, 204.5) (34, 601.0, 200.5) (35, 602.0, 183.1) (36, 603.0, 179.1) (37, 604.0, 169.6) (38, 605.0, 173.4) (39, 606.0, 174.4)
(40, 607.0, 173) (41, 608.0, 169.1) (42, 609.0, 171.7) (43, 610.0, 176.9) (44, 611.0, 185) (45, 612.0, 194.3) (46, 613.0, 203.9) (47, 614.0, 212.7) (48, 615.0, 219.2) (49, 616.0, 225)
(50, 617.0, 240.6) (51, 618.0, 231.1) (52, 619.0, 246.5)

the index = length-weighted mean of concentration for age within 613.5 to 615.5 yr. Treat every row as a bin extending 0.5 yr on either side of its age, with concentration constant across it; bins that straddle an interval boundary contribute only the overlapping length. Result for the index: 216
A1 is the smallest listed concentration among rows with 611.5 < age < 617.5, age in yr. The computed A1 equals 194.3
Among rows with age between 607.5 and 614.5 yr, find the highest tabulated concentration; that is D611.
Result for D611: 212.7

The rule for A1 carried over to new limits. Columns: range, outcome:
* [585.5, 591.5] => 284.5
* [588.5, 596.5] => 253.4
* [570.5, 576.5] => 283.5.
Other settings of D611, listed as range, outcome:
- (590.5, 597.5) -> 284.5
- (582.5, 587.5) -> 299.3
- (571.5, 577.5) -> 340.8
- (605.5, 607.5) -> 174.4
